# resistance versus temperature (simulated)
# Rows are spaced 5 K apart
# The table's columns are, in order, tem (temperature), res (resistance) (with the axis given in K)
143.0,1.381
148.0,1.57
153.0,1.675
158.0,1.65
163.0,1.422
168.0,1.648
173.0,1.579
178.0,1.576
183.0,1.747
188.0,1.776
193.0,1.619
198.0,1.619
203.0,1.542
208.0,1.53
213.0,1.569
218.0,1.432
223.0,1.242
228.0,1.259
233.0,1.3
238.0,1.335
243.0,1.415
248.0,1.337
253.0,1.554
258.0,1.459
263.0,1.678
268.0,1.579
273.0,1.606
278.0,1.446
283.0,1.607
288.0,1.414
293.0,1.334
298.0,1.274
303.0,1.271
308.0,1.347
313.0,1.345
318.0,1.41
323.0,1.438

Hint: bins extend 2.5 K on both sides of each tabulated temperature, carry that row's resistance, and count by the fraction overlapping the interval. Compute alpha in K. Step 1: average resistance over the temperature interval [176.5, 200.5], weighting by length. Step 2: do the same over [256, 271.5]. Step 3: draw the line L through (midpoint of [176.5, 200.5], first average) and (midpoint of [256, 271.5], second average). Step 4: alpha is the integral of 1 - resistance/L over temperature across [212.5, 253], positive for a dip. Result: 6.3 K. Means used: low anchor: 1.67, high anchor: 1.58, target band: 1.36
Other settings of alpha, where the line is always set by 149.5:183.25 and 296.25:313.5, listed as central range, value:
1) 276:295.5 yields -1.5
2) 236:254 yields 0.4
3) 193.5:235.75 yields 1.6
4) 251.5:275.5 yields -3.1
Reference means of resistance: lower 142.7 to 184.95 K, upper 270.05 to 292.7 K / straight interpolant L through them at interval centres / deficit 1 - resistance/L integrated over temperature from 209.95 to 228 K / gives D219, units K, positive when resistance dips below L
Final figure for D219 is 1.8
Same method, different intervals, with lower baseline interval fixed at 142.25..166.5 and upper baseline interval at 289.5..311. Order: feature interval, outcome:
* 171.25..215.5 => -3.78 K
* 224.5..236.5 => 1.24 K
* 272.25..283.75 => -1.60 K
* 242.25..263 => -1.21 K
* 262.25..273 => -1.95 K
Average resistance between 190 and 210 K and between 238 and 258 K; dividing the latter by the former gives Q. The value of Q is 0.90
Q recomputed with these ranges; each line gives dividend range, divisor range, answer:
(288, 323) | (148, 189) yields 0.83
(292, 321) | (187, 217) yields 0.84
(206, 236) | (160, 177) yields 0.89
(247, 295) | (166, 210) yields 0.93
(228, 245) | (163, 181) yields 0.84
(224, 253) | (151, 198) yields 0.82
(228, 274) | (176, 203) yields 0.88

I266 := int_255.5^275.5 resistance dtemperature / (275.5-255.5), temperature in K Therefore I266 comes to 1.58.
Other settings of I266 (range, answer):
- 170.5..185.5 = 1.63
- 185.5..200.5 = 1.67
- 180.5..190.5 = 1.76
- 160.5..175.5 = 1.55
